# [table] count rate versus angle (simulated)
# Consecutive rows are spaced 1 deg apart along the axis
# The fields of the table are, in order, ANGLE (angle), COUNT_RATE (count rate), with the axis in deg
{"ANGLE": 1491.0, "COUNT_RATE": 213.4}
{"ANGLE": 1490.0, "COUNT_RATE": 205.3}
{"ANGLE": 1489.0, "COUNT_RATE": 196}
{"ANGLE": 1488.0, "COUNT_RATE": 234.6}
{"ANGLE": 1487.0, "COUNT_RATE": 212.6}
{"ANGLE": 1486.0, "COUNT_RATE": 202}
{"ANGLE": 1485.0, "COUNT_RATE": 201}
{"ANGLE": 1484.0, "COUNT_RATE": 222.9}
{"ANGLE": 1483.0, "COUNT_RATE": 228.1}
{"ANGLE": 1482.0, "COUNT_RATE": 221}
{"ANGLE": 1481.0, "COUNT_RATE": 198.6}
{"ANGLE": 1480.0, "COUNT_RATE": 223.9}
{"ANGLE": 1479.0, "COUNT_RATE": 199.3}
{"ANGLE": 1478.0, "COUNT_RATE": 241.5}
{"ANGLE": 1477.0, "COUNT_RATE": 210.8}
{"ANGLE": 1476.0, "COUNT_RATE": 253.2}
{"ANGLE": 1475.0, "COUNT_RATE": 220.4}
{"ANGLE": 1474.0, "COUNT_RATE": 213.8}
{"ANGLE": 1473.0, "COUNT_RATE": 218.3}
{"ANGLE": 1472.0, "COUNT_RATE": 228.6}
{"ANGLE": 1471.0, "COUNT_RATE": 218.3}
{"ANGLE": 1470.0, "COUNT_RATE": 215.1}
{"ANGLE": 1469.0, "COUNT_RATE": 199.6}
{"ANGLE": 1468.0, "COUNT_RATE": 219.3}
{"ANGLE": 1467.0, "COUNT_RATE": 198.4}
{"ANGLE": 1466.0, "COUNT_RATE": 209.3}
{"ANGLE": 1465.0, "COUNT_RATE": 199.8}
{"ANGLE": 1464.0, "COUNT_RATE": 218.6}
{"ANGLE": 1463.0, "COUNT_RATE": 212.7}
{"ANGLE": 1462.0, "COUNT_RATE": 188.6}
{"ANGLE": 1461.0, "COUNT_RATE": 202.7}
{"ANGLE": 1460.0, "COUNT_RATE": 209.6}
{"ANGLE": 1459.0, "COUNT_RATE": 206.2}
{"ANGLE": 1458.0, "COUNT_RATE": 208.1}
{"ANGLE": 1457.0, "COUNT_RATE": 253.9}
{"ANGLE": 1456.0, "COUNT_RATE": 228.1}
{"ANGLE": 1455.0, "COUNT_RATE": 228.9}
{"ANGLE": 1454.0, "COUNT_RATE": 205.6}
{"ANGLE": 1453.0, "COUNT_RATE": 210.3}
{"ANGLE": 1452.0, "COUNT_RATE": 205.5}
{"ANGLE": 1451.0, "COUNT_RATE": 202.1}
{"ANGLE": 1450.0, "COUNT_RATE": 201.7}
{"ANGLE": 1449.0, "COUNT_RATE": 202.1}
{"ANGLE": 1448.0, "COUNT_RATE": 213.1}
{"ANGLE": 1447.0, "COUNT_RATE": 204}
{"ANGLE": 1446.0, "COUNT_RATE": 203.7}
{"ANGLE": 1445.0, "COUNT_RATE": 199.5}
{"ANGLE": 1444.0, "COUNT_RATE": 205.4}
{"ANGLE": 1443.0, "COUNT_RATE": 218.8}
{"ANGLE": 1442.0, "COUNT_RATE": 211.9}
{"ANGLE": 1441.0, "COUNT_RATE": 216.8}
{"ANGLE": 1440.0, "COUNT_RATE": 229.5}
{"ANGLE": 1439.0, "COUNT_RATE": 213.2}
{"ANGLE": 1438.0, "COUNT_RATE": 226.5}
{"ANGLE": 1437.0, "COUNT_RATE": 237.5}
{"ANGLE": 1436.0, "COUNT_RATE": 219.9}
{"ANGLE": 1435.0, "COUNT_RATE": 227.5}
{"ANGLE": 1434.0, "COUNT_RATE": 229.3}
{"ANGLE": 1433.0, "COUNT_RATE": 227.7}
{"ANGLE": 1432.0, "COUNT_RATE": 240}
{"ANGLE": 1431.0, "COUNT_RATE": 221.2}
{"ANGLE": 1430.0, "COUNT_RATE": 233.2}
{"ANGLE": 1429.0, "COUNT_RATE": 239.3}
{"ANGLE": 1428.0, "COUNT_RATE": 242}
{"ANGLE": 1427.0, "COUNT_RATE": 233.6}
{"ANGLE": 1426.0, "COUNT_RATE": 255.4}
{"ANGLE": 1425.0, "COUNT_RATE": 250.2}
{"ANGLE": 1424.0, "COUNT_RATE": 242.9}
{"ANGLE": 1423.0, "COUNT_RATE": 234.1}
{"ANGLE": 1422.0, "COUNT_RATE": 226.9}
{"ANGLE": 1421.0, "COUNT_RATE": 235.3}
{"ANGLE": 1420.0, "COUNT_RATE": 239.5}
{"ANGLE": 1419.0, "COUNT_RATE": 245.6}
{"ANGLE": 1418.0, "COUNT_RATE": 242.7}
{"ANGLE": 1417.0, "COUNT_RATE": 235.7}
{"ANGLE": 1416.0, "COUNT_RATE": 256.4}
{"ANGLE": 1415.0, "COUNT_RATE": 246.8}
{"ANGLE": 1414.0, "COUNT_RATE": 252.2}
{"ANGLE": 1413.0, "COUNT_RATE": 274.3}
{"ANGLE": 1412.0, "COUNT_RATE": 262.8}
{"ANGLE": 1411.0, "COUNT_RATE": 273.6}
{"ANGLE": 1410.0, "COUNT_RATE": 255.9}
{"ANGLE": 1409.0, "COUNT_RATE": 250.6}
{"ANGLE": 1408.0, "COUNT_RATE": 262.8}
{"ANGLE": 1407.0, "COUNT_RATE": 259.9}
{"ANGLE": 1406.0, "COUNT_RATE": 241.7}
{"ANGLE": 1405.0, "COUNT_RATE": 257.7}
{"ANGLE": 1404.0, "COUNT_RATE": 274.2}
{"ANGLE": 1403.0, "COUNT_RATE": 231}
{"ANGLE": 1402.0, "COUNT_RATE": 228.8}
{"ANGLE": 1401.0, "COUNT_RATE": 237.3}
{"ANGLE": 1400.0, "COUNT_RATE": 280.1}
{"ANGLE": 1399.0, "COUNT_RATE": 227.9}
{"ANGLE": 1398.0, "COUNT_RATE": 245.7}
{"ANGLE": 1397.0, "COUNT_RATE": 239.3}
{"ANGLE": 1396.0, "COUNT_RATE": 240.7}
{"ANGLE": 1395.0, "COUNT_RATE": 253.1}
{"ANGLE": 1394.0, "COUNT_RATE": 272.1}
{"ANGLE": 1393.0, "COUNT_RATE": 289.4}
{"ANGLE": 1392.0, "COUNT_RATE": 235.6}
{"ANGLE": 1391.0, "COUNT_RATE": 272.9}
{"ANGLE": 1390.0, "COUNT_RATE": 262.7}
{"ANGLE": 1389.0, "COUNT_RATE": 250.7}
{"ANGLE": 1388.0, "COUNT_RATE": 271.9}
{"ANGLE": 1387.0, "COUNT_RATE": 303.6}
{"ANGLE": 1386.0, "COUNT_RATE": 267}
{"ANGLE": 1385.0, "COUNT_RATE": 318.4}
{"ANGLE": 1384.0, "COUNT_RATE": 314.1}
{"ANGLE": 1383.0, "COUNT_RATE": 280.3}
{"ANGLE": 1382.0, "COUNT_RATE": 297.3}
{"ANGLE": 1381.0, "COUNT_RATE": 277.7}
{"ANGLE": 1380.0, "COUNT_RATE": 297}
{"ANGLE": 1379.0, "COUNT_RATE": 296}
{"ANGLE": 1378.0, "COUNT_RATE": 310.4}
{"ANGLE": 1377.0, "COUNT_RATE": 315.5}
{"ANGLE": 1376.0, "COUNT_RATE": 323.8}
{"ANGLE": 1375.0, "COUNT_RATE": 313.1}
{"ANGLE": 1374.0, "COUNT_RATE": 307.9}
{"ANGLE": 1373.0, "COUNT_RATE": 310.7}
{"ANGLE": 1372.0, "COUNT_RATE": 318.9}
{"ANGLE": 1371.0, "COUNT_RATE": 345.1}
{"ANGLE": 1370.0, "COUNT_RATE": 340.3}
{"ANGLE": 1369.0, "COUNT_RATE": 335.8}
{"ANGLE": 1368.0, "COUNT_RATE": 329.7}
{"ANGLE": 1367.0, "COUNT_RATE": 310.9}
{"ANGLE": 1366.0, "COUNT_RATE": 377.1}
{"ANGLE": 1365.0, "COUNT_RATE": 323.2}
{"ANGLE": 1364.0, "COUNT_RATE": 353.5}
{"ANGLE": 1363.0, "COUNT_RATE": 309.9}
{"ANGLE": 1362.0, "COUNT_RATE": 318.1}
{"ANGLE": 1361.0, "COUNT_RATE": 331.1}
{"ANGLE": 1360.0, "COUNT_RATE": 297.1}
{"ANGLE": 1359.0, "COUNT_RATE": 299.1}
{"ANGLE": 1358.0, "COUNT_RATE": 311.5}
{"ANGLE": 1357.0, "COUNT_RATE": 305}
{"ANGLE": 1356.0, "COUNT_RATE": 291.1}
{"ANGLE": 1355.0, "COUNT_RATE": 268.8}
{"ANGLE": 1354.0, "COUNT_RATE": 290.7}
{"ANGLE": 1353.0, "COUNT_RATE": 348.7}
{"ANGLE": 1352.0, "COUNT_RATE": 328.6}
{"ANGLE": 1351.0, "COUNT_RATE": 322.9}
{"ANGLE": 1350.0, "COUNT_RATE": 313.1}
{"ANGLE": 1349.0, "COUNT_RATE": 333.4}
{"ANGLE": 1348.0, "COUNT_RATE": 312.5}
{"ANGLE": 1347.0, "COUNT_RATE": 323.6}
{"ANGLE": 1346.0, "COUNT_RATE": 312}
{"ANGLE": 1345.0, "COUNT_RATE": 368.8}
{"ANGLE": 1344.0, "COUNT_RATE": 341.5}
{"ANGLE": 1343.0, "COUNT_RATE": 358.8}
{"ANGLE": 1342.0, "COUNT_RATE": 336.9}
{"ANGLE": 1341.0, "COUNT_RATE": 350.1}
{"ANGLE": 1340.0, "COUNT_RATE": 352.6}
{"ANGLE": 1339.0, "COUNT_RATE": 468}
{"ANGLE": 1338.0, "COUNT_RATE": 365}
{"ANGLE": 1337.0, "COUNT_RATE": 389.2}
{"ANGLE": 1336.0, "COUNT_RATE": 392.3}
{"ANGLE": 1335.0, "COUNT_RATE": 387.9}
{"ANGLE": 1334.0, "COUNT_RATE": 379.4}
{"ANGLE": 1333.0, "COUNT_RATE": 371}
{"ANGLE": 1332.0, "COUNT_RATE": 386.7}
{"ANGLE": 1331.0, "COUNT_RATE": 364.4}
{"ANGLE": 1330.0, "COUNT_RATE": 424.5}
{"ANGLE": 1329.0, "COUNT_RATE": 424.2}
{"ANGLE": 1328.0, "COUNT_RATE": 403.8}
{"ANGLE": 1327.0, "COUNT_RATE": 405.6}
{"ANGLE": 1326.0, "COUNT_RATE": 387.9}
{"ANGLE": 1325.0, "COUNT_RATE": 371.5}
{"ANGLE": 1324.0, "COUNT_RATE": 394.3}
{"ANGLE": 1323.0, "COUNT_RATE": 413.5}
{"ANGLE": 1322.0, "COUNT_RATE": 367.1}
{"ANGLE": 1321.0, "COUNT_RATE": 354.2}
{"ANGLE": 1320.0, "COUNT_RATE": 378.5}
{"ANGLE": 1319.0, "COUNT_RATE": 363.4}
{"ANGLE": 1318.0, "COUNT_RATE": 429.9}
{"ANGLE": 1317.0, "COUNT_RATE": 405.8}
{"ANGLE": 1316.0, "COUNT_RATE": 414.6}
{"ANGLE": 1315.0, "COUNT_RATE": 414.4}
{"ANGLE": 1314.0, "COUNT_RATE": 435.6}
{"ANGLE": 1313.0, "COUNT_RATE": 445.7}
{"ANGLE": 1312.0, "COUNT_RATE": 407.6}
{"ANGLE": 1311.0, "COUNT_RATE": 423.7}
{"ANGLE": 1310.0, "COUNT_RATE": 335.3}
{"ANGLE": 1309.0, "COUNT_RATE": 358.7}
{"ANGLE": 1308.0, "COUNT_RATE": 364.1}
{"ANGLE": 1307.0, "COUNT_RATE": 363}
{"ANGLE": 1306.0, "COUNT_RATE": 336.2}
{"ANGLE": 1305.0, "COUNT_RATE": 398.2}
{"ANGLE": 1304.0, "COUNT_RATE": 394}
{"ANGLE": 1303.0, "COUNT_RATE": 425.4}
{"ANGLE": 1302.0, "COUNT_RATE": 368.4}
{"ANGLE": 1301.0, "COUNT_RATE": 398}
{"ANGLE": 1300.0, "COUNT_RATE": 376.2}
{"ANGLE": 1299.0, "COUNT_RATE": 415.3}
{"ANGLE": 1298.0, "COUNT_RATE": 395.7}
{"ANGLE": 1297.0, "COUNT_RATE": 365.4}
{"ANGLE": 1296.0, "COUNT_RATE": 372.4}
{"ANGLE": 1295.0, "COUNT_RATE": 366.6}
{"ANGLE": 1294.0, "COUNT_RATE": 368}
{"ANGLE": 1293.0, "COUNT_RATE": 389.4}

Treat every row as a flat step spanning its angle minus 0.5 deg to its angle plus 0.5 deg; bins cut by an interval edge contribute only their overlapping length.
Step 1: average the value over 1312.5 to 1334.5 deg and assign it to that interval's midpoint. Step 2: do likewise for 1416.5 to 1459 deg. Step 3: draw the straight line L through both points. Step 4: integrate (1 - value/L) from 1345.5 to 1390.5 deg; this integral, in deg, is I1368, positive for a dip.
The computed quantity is 2.6 deg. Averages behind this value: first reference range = 397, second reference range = 225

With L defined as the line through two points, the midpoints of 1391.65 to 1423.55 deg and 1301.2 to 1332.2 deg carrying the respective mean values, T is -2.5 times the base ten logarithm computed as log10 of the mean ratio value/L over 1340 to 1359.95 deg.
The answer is 0.06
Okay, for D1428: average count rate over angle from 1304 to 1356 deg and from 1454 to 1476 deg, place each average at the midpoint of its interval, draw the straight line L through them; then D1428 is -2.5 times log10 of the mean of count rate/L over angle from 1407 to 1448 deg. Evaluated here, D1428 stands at 0.10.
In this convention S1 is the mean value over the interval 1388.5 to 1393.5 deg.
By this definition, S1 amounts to 262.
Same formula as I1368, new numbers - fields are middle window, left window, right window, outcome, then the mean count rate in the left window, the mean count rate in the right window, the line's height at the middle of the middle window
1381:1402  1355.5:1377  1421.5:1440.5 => 1.5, 321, 233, 287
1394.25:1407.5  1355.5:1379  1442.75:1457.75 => 1.4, 320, 212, 276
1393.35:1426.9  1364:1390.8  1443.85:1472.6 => 2.3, 308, 210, 269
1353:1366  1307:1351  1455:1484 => 1.2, 379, 216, 344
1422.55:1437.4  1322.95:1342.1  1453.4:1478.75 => 1.5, 389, 216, 263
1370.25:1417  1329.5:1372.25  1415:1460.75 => 1.8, 342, 225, 284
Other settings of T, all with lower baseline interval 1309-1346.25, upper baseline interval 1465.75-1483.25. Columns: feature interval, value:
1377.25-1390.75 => 0.120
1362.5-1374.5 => 0.032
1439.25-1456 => 0.180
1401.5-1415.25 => 0.153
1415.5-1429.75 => 0.152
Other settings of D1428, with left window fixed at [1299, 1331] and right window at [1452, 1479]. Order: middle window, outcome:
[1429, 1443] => 0.11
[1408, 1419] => 0.09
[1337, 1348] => 0.01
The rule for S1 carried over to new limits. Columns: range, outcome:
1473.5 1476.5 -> 229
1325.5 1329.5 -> 405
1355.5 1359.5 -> 302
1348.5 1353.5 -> 329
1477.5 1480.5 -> 222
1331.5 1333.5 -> 379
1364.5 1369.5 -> 335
